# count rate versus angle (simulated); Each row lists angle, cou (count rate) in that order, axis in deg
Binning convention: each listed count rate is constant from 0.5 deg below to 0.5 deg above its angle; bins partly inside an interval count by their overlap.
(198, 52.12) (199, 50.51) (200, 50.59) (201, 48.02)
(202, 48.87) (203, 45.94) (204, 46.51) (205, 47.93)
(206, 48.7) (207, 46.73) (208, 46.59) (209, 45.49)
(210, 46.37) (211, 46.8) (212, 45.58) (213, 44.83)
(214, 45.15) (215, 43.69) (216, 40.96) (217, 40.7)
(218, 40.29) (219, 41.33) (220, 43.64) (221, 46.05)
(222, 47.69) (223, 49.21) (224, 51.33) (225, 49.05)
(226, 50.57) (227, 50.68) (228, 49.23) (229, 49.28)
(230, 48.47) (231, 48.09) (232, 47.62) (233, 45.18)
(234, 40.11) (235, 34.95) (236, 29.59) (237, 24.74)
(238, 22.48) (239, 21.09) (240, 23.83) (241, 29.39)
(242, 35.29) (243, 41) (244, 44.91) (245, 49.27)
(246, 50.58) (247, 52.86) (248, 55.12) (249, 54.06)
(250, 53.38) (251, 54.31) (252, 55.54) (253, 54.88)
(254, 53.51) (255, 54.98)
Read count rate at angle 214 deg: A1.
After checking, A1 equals 45.15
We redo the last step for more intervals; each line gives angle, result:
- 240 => 23.83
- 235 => 34.95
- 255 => 54.98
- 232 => 47.62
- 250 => 53.38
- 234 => 40.11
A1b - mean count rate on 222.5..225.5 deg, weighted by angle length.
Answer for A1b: 49.9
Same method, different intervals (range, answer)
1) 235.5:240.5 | 24.3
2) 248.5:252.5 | 54.3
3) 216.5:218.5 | 40.5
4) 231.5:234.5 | 44.3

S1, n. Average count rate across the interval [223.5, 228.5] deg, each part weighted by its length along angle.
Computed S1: 50.2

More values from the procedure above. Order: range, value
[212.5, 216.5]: 43.7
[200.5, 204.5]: 47.3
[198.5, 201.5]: 49.7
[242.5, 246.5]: 46.4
